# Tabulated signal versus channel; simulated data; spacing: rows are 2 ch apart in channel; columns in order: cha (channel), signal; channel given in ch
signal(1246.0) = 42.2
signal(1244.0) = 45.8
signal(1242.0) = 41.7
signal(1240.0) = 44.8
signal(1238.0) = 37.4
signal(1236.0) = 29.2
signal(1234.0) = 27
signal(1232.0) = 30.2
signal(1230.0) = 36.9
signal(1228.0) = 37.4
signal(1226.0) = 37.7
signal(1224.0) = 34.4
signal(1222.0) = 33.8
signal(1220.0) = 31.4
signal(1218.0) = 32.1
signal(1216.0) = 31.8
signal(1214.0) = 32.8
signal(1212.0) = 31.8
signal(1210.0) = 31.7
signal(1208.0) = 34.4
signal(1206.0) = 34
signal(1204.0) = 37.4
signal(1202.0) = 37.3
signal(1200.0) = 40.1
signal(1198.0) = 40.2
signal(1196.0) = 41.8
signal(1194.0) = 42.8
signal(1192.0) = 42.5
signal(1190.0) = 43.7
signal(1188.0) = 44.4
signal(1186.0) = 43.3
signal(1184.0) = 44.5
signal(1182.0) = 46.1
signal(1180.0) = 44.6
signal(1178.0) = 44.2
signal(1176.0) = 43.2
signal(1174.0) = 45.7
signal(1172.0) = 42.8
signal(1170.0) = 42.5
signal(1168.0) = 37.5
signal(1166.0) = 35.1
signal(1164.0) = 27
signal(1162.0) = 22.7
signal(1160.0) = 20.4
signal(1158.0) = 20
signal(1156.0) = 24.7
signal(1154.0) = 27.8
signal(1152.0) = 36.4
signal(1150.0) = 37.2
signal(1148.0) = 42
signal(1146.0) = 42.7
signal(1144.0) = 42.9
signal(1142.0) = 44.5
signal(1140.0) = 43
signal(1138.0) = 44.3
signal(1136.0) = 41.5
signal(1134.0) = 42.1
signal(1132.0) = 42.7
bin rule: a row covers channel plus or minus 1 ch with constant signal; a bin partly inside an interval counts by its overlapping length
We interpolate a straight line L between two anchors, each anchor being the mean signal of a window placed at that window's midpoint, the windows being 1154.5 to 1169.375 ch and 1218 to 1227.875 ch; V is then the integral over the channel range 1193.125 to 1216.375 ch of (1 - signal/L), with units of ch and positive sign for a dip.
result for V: -3.1 ch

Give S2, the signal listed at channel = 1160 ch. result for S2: 20.4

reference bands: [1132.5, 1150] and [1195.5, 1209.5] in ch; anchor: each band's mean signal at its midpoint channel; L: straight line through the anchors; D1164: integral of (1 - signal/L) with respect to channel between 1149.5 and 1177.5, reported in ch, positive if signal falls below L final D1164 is 5.1 ch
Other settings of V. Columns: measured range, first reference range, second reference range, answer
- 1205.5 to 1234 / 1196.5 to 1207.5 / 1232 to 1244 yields 2.87 ch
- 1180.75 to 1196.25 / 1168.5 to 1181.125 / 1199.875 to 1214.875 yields -1.52 ch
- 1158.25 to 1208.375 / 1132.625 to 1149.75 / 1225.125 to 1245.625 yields 1.40 ch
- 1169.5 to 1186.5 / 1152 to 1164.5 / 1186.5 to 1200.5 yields -4.83 ch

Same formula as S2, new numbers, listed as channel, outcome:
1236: 29.2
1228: 37.4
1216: 31.8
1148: 42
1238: 37.4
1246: 42.2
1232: 30.2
